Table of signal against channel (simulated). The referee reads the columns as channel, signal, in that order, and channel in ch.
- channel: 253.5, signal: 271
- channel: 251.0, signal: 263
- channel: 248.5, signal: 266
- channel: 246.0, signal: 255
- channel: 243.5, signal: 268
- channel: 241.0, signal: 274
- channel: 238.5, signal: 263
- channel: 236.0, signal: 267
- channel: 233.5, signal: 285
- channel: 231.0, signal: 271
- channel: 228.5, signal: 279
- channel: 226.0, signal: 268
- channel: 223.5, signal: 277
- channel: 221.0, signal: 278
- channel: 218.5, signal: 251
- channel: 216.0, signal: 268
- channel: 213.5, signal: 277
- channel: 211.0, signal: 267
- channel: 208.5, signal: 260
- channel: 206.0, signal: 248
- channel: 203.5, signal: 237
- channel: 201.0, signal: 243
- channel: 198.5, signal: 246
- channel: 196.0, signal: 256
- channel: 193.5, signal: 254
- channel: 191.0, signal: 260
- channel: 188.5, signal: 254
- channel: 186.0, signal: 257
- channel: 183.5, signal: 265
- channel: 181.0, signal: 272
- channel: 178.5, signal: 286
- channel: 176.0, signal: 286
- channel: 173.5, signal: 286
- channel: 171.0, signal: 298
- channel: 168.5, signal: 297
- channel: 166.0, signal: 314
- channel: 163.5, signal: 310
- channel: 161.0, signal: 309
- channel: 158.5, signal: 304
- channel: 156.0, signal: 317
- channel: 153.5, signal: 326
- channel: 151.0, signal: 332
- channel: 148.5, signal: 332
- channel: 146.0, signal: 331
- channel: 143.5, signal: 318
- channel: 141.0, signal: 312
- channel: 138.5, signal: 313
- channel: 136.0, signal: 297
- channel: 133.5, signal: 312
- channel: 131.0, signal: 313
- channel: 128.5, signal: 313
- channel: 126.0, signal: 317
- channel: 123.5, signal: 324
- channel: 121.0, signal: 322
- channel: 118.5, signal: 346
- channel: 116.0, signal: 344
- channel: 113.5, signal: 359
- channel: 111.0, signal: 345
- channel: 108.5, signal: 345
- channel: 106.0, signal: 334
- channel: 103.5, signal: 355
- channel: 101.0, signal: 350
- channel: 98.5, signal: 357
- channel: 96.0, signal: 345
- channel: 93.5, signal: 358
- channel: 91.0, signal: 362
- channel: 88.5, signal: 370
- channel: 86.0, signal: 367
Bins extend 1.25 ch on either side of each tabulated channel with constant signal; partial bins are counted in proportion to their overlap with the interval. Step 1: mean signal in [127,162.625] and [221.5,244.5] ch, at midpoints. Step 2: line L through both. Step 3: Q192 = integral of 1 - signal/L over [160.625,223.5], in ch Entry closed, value 4.79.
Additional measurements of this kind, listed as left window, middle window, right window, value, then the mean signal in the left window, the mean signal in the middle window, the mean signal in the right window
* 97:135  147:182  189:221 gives -1.52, 336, 305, 256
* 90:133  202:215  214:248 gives 1.15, 340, 258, 270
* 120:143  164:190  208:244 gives 0.97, 314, 282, 270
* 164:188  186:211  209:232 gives 2.28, 284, 252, 270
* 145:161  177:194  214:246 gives 2.02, 322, 265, 270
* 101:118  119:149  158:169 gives 1.07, 347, 317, 308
